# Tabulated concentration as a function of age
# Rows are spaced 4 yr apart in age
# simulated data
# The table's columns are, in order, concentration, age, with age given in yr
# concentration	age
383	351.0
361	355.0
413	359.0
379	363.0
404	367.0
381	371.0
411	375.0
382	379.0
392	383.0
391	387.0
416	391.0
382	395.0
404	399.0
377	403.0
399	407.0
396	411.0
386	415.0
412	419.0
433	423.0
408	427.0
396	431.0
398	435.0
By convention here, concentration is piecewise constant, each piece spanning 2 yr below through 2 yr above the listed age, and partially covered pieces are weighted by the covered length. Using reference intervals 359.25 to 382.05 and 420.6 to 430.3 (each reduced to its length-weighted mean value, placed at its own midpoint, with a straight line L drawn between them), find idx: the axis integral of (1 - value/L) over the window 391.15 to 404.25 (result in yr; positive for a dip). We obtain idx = 0.40 yr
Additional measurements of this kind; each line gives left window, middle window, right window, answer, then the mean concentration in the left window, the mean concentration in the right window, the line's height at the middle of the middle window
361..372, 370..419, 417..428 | 1.1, 389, 419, 404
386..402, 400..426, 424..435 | 0.0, 397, 404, 401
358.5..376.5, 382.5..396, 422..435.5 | 0.1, 396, 408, 400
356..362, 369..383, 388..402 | 0.2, 399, 398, 398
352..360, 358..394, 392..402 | -0.7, 383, 394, 388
